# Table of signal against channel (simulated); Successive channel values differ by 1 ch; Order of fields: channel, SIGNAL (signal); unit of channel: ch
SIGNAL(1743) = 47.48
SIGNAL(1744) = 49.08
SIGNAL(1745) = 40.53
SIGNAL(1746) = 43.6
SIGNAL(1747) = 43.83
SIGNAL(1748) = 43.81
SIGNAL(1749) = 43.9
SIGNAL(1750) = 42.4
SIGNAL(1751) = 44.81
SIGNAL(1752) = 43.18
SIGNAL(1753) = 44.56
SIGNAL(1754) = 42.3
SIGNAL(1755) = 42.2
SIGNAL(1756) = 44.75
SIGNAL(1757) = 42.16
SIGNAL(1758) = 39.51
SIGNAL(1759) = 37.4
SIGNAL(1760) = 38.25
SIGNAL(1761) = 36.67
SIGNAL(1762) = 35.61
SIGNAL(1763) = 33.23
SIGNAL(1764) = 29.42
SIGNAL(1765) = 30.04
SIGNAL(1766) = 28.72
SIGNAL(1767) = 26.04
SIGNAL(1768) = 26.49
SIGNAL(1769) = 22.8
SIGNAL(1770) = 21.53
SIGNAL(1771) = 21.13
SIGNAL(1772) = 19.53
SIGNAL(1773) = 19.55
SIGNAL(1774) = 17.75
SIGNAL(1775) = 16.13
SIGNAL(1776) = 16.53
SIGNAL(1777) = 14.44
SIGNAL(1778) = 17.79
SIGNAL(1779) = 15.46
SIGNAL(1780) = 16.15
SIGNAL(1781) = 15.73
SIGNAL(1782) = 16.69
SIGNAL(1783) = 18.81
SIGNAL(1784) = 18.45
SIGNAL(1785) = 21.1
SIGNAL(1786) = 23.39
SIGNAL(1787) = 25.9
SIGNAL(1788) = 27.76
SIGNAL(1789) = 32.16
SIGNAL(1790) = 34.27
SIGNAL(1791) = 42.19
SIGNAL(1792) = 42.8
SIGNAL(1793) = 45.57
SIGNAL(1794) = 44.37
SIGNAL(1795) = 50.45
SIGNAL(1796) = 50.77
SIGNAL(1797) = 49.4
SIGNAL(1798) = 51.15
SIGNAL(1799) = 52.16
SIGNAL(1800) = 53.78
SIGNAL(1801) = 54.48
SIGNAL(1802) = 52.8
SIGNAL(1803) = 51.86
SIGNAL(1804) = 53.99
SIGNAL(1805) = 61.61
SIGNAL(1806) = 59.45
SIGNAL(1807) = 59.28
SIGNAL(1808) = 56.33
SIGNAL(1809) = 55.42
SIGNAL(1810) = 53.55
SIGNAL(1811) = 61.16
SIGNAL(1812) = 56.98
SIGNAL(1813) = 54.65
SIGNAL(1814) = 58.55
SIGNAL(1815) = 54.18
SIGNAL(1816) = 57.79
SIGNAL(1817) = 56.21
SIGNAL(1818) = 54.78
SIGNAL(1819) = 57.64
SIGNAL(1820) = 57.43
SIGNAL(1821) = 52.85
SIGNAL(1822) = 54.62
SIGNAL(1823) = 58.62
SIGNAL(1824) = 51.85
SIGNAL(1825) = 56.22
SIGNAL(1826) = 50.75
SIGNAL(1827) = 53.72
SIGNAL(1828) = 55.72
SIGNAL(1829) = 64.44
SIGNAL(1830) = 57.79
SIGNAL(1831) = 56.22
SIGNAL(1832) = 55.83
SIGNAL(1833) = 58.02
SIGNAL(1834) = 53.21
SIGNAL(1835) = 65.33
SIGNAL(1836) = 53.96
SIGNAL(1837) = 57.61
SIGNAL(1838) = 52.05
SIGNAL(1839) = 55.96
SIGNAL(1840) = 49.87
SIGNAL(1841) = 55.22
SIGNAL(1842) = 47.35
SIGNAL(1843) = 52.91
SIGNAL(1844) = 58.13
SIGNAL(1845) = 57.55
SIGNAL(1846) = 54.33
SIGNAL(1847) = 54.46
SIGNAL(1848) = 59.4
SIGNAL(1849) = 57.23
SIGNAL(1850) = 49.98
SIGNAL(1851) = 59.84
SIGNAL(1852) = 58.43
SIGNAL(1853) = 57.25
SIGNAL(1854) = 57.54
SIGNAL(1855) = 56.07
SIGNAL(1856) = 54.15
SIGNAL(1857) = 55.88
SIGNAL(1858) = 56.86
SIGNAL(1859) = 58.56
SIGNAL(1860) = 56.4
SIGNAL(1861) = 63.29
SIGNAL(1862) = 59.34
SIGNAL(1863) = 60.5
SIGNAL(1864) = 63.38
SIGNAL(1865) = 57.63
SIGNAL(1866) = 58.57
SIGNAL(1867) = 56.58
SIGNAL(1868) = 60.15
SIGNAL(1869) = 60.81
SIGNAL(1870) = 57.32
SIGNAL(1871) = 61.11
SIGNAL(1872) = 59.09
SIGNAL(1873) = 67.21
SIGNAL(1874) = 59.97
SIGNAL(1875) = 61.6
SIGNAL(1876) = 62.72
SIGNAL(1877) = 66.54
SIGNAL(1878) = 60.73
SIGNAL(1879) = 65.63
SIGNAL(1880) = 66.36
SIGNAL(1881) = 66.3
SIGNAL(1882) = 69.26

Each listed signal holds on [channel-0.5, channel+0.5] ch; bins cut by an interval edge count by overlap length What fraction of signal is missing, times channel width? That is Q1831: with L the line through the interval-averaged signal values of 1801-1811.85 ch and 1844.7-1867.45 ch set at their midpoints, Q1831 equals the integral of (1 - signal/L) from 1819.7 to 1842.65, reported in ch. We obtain 0.6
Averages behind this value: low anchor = 56.5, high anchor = 57.5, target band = 55.4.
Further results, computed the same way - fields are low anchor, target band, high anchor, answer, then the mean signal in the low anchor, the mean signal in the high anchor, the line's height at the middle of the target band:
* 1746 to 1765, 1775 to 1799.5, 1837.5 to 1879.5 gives 8.2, 40.3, 58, 45.7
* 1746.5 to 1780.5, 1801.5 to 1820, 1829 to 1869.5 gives -4.6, 31.1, 56.9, 45.3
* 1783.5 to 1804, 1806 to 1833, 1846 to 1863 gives -4.6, 41.6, 57.2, 48.2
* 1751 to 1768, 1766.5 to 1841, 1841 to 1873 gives 5.8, 37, 57.5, 46.3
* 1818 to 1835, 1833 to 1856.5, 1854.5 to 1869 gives 0.7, 56.2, 58.5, 57.4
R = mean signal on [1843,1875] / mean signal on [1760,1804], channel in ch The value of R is 1.8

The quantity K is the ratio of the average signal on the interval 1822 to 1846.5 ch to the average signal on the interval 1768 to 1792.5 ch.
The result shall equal 2.5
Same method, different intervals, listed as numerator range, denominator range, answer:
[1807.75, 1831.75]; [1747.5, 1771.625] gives 1.57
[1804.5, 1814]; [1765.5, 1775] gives 2.59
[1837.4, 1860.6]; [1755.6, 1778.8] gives 2.03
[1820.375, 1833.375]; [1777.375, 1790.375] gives 2.58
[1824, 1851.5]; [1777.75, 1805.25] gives 1.50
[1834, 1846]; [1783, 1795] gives 1.68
